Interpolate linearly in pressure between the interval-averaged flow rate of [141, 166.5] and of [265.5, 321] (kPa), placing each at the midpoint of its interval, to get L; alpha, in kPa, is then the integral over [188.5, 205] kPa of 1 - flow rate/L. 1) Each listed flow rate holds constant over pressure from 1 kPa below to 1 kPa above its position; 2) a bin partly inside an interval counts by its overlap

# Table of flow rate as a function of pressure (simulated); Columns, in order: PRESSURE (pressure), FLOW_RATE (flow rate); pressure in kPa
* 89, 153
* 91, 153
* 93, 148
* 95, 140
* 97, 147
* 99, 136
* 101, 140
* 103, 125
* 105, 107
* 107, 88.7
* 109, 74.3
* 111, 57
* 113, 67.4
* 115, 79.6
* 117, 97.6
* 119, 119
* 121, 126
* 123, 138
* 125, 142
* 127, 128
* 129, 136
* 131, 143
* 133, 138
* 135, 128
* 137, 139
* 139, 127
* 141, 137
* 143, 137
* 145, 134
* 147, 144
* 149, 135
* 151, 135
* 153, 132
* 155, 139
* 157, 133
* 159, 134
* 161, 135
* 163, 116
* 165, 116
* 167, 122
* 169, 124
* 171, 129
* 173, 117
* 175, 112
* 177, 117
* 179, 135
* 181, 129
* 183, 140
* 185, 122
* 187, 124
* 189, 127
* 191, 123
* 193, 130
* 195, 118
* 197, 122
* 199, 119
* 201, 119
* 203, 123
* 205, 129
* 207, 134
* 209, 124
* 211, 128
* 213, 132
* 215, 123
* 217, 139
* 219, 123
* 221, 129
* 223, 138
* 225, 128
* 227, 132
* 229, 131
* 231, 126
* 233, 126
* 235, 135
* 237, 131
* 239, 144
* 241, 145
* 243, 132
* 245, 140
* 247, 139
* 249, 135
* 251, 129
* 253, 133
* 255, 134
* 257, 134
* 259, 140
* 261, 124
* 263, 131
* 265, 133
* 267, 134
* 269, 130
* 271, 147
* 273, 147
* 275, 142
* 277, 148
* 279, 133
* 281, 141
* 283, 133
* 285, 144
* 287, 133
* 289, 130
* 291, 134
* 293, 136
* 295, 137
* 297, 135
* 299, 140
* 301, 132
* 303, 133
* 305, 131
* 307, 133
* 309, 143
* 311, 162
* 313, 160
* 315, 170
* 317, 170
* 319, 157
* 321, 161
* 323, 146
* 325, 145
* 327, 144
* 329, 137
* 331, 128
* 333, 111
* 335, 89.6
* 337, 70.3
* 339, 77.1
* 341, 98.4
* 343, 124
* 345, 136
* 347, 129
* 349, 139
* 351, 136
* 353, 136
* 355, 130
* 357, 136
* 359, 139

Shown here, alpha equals 1.5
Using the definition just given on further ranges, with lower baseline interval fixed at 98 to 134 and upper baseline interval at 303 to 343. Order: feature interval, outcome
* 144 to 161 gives -2.7 kPa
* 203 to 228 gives -1.4 kPa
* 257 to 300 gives -2.6 kPa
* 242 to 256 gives -0.9 kPa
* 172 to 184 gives -0.6 kPa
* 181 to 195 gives -0.8 kPa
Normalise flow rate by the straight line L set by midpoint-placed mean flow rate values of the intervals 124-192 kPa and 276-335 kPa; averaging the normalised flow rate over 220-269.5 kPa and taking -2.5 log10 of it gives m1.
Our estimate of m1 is 0.02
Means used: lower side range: 130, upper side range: 141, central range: 133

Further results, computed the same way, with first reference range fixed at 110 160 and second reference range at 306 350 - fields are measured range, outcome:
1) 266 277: -0.08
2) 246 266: -0.03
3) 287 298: -0.02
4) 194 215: 0.03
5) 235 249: -0.07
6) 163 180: 0.05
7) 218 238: -0.01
